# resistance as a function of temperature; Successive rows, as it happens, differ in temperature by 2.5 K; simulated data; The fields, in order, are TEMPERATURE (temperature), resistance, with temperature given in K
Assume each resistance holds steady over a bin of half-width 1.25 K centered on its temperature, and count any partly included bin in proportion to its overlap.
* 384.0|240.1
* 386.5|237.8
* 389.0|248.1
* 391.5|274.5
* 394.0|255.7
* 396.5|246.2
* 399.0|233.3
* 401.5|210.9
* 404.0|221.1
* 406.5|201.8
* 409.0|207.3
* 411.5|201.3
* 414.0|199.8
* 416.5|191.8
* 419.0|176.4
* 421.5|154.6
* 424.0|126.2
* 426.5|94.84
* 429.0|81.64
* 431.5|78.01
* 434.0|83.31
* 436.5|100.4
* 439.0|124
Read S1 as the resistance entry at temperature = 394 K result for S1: 255.7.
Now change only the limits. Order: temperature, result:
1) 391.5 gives 274.5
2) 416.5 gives 191.8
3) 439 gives 124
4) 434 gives 83.31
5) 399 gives 233.3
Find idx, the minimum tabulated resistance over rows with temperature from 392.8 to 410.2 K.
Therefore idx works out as 201.8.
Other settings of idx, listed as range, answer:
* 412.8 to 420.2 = 176.4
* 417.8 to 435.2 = 78.01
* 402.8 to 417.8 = 191.8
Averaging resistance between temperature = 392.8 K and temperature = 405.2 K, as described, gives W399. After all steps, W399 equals 233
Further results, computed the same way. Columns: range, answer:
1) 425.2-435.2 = 84.7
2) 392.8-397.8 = 251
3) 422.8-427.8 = 110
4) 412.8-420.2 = 189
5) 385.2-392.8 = 253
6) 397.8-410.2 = 215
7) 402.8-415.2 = 206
